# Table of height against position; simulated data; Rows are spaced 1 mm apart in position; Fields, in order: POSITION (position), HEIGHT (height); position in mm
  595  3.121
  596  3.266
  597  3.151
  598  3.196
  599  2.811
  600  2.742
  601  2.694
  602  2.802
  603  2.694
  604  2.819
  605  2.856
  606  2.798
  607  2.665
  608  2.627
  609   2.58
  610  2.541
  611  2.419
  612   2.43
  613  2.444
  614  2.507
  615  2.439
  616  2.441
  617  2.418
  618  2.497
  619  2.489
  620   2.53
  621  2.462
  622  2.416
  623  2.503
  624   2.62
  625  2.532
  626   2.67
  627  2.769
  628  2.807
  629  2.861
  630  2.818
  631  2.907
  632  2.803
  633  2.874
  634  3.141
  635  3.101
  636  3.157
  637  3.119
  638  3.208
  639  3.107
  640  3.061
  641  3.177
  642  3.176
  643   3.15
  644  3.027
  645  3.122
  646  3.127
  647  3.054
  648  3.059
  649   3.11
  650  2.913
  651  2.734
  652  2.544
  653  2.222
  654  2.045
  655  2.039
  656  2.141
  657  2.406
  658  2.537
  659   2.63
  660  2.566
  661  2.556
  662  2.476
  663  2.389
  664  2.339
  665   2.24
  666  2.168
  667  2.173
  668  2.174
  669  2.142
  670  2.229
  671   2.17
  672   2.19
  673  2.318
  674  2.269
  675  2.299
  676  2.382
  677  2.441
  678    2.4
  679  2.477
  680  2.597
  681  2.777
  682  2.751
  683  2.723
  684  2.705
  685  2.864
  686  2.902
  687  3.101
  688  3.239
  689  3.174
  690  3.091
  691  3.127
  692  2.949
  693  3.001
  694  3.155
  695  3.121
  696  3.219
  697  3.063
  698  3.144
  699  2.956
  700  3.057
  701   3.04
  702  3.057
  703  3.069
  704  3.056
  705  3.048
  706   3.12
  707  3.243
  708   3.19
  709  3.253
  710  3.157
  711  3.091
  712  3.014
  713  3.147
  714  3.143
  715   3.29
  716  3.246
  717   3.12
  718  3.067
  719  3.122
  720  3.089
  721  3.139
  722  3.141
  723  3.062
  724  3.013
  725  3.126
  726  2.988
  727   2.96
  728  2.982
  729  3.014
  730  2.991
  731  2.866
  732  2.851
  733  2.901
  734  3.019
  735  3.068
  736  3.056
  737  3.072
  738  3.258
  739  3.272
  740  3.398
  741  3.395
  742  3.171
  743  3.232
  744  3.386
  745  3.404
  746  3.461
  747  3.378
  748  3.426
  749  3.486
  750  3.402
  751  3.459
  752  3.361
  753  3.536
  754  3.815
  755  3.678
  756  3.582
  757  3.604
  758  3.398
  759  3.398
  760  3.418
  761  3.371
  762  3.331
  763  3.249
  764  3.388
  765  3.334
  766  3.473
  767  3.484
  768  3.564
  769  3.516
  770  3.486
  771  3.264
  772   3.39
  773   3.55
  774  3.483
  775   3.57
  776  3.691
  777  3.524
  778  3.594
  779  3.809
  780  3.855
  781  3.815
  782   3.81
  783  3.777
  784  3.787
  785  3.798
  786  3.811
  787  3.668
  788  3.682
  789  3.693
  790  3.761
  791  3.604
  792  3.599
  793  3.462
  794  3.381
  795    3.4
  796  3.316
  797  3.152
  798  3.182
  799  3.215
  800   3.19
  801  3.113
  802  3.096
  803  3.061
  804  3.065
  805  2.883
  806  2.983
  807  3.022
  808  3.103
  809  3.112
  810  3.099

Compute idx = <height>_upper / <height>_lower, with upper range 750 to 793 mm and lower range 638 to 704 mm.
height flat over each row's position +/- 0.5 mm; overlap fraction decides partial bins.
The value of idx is 1.3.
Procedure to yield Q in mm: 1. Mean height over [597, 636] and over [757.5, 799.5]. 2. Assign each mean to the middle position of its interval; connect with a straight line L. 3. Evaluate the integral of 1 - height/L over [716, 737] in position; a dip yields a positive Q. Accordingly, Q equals 1.4 mm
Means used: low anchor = 2.69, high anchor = 3.53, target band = 3.03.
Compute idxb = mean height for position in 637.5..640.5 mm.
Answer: 3.13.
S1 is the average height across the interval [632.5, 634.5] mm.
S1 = 3.01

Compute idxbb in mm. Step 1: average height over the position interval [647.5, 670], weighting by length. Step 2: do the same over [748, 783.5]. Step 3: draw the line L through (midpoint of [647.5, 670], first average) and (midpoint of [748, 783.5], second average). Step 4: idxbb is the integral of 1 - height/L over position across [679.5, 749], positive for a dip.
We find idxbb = -2.4 mm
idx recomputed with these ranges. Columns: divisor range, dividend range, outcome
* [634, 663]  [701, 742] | 1.11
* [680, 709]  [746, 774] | 1.14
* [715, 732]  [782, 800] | 1.16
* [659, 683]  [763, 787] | 1.51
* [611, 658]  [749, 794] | 1.30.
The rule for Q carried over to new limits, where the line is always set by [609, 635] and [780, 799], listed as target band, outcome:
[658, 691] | 4.4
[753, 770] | -0.2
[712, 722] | 0.1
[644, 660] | 0.8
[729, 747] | 0.7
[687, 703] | -0.3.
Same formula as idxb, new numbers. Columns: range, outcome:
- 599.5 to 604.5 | 2.75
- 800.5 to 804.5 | 3.08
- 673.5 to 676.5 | 2.32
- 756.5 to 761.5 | 3.44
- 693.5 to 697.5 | 3.14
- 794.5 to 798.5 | 3.26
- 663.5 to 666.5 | 2.25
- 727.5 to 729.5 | 3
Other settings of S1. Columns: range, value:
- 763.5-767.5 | 3.42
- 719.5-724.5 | 3.09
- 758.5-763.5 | 3.35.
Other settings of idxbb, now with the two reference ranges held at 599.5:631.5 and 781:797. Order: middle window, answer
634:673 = 2.4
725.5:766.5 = 1.1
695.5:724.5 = 0.5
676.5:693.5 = 1.0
